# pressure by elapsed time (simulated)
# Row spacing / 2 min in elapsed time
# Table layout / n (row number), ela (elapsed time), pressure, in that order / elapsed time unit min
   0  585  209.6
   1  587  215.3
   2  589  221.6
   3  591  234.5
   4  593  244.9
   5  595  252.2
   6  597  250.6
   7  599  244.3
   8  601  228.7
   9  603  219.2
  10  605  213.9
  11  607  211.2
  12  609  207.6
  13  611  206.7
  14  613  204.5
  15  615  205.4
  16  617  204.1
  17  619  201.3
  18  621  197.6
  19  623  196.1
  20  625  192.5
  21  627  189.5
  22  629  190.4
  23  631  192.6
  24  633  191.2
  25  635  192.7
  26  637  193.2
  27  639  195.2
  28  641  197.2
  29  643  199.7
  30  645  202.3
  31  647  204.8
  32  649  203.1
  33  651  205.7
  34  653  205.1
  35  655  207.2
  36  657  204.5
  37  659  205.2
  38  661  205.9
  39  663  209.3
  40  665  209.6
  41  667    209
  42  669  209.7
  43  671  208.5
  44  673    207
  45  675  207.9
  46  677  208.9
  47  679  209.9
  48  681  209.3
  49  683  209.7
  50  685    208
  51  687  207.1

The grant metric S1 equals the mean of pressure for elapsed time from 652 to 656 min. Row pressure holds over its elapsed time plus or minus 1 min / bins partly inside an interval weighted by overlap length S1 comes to 206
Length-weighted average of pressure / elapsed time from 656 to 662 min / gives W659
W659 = 205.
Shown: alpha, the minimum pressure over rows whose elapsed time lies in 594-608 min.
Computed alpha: 211.2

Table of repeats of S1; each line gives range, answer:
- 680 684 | 210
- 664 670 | 209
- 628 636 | 192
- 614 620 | 204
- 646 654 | 205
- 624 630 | 191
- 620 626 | 195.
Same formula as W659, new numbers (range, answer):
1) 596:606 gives 231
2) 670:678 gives 208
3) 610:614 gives 206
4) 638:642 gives 196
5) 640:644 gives 198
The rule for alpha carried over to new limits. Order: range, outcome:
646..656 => 203.1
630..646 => 191.2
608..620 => 201.3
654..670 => 204.5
